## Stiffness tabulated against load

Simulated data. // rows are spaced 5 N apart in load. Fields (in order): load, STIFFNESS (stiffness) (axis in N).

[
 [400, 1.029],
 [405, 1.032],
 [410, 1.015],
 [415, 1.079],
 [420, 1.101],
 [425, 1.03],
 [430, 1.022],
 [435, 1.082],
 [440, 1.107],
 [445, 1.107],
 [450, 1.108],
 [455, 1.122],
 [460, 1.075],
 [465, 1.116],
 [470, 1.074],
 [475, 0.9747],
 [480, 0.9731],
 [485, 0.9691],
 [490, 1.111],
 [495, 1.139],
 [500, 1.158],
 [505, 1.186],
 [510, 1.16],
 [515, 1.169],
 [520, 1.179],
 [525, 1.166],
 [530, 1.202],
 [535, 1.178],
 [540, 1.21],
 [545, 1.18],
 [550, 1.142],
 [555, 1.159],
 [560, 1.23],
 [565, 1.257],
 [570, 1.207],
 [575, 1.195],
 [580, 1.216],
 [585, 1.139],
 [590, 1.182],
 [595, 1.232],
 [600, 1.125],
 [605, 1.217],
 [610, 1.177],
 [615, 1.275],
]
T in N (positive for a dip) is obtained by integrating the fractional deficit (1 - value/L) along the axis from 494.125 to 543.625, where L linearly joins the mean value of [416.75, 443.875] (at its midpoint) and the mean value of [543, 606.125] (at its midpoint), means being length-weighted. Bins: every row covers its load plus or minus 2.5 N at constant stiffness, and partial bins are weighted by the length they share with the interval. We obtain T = -1.4 N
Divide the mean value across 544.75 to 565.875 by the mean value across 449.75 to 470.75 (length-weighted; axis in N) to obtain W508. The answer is 1.08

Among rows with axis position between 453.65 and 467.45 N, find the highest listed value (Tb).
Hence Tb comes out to 1.122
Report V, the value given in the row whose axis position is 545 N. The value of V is 1.18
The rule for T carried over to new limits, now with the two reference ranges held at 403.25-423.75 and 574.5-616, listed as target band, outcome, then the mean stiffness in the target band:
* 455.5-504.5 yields 1.5 N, 1.07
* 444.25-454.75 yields -0.3 N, 1.11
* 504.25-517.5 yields -0.5 N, 1.17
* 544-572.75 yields -0.8 N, 1.2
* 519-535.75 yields -0.6 N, 1.18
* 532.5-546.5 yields -0.5 N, 1.19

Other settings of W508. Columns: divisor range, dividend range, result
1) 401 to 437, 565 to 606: 1.14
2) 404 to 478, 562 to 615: 1.12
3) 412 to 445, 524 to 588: 1.11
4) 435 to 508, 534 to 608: 1.10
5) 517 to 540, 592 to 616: 1.01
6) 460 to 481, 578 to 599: 1.14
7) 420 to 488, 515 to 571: 1.12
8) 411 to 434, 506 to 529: 1.11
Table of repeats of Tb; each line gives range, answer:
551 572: 1.257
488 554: 1.21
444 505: 1.186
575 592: 1.216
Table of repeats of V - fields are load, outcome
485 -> 0.9691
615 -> 1.275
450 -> 1.108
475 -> 0.9747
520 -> 1.179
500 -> 1.158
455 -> 1.122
